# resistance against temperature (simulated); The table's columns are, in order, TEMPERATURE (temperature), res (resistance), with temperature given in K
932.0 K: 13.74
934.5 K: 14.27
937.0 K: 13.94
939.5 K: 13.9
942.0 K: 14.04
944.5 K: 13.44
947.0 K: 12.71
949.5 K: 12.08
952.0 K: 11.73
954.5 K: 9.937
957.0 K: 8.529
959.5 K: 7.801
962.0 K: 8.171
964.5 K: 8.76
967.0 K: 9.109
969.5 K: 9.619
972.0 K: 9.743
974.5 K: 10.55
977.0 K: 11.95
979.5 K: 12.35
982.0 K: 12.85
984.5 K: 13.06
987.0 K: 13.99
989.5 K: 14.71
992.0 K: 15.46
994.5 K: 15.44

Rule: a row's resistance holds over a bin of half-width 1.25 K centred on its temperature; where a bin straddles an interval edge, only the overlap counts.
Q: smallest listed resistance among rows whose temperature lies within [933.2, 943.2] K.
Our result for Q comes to 13.9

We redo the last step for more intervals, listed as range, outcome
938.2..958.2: 8.529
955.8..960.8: 7.801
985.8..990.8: 13.99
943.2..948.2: 12.71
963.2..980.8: 8.76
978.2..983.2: 12.35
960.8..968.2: 8.171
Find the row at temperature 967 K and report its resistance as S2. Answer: 9.109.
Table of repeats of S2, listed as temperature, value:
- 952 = 11.73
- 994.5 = 15.44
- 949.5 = 12.08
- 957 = 8.529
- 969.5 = 9.619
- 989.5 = 14.71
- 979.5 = 12.35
